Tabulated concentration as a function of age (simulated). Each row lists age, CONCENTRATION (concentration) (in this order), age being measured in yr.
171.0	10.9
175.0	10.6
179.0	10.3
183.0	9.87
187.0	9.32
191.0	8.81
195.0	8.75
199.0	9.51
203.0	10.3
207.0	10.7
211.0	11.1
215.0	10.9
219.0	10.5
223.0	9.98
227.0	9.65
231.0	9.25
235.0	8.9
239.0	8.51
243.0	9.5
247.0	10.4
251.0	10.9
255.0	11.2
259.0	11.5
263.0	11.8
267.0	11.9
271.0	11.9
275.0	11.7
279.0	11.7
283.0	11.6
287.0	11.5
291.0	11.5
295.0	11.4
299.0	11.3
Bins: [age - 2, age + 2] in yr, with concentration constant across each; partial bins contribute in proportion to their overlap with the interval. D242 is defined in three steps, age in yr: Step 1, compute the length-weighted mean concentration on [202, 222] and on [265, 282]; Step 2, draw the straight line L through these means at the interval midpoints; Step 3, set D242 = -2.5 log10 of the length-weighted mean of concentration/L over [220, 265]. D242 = 0.11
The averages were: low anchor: 10.7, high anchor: 11.8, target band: 10.2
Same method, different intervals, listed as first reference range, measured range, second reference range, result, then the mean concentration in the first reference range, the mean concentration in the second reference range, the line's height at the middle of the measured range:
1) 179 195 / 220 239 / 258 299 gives 0.112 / 9.38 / 11.6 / 10.4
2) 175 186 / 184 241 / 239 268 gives 0.074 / 10.1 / 10.8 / 10.4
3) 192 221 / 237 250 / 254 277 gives 0.164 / 10.2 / 11.7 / 11.1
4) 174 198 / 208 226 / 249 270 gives -0.021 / 9.56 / 11.5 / 10.4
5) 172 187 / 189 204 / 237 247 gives 0.073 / 10.2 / 9.28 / 9.93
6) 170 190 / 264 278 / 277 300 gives -0.051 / 10.1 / 11.5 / 11.3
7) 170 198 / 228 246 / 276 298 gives 0.167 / 9.74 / 11.5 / 10.7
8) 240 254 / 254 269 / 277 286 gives -0.080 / 10.2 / 11.6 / 10.8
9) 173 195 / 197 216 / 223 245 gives -0.109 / 9.69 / 9.24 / 9.48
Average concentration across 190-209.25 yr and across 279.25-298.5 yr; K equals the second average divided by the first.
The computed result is 1.19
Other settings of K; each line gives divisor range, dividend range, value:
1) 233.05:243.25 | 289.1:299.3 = 1.29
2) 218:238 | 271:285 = 1.22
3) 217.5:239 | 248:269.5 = 1.20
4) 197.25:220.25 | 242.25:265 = 1.04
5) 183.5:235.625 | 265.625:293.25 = 1.19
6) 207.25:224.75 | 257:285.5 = 1.10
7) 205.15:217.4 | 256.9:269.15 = 1.08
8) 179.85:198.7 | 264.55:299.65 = 1.25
